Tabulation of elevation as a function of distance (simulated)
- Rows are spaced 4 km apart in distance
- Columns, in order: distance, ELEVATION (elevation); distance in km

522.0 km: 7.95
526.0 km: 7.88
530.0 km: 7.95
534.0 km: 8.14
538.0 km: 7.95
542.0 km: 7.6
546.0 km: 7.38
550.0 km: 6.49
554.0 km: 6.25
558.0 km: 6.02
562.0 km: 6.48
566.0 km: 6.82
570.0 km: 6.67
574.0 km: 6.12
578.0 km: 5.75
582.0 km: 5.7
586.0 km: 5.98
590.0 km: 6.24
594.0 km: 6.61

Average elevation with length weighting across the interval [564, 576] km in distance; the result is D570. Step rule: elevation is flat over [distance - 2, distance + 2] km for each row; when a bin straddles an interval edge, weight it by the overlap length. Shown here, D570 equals 6.54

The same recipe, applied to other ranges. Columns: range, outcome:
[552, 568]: 6.39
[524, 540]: 7.98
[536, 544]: 7.78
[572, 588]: 5.89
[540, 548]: 7.49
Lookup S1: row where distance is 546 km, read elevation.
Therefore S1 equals 7.38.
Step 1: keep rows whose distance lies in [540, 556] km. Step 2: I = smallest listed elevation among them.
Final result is 6.25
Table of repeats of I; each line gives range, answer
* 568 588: 5.7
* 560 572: 6.48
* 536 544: 7.6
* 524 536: 7.88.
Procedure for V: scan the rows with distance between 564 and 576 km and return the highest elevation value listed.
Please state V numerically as 6.82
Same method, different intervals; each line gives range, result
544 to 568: 7.38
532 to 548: 8.14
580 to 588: 5.98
